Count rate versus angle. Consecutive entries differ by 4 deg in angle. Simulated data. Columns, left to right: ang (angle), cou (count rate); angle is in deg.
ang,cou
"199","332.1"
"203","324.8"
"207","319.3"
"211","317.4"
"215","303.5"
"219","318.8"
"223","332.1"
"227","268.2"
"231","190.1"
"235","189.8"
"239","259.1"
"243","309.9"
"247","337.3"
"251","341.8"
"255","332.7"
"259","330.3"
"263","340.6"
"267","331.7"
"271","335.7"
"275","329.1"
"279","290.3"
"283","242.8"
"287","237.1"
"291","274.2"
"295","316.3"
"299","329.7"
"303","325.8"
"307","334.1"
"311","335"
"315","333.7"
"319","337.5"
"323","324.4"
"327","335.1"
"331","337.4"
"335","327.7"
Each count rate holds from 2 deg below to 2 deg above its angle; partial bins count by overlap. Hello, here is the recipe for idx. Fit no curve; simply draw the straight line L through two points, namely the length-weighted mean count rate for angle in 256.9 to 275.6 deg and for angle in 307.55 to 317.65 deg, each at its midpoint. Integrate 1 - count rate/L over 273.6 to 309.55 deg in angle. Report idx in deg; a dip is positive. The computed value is 3.9 deg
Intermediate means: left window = 334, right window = 335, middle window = 298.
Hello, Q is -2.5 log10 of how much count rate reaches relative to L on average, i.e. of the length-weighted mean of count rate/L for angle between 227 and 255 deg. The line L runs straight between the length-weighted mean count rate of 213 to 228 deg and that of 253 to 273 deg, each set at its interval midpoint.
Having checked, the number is 0.17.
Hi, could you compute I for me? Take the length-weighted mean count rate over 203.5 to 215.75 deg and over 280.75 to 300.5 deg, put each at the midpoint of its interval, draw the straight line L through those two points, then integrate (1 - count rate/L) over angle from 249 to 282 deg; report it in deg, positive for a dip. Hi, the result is -4.09 deg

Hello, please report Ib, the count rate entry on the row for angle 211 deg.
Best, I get 317.4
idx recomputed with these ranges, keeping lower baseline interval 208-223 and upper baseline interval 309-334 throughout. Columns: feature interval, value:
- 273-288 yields 2.3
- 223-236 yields 3.4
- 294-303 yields 0.1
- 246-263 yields -0.7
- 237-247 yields 0.8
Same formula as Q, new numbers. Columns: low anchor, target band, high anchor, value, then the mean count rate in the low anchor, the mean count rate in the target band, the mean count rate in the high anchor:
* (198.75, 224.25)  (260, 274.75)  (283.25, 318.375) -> -0.074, 320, 335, 308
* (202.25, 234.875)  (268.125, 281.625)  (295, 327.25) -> -0.004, 290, 316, 331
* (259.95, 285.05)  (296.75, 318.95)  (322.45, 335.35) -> -0.023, 312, 332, 332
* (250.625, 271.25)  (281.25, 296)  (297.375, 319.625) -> 0.251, 335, 265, 332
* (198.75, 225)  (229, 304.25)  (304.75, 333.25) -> 0.106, 320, 297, 334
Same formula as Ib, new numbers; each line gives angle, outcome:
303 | 325.8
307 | 334.1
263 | 340.6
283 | 242.8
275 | 329.1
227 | 268.2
